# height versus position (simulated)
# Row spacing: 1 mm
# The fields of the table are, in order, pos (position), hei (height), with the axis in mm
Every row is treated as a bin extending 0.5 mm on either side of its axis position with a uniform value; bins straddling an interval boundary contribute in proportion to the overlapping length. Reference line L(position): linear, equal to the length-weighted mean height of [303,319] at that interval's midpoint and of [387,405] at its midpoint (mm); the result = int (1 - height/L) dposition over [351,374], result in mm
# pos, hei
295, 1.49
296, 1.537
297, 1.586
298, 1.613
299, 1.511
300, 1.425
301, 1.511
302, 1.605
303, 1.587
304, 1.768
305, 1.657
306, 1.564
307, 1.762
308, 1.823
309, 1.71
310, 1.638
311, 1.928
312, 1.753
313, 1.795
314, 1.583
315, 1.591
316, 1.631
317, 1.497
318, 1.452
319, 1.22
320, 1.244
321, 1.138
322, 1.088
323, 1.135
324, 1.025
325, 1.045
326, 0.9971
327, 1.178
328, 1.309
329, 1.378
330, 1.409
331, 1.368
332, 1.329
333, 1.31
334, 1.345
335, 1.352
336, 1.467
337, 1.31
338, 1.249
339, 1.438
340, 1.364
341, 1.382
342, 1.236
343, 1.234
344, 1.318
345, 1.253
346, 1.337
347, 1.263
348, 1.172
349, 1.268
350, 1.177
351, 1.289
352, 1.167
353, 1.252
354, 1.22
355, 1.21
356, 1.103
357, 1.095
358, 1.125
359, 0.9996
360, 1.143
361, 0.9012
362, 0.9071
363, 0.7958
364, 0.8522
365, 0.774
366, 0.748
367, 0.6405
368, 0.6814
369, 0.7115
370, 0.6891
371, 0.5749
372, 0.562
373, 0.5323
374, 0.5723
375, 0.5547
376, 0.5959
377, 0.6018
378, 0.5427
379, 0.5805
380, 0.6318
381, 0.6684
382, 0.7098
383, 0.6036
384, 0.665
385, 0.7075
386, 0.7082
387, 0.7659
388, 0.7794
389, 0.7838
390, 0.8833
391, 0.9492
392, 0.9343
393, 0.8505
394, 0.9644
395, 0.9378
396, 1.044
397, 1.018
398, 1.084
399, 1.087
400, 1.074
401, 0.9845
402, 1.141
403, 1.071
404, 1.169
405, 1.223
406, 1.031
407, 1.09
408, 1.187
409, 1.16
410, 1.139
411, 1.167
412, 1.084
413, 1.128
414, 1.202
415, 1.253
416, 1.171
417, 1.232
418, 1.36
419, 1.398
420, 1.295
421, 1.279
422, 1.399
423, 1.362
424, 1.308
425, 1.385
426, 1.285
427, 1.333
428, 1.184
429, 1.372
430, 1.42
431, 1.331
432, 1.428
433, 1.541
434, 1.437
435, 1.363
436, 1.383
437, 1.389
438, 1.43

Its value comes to 6.7 mm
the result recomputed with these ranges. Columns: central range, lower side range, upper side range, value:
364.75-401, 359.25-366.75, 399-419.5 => 8.83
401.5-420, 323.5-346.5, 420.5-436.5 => 2.30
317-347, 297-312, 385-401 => 3.00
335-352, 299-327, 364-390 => -3.17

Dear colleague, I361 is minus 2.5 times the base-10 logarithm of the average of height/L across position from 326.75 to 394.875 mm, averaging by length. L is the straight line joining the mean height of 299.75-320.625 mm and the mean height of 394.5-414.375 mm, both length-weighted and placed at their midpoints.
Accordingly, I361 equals 0.34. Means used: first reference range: 1.61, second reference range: 1.1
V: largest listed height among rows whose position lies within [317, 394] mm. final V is 1.497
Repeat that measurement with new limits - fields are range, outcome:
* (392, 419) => 1.398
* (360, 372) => 1.143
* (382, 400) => 1.087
